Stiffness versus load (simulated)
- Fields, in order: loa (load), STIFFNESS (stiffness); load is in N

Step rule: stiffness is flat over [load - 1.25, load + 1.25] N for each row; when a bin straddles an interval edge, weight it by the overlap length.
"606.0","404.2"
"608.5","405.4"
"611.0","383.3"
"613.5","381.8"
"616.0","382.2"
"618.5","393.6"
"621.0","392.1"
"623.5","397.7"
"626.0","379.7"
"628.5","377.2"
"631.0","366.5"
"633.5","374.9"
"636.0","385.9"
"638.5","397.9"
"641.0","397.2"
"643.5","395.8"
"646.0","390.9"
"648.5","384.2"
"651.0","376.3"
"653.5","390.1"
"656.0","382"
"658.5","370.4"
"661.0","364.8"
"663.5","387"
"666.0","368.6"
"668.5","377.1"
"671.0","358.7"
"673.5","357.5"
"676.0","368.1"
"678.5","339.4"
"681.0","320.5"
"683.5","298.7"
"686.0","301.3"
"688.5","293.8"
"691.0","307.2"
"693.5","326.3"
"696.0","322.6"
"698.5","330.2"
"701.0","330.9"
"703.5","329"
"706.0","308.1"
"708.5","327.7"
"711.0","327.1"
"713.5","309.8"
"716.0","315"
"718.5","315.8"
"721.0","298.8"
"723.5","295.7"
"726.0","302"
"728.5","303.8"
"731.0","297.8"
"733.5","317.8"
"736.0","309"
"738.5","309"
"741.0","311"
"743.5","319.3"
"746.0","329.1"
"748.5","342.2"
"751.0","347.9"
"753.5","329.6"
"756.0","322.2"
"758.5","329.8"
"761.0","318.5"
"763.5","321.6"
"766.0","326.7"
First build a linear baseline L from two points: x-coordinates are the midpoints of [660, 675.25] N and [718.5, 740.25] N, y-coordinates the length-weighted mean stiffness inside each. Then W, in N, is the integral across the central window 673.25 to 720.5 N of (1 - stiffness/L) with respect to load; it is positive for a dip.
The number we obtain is 2.4 N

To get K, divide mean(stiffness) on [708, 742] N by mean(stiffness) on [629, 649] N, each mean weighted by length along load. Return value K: 0.8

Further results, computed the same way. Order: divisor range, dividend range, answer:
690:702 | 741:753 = 1.03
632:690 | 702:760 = 0.87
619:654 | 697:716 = 0.84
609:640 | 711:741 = 0.80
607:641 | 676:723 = 0.82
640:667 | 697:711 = 0.85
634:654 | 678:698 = 0.81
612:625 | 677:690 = 0.80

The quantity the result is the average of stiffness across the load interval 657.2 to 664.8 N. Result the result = 374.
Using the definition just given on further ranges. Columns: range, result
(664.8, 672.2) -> 368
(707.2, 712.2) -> 327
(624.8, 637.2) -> 377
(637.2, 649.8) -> 393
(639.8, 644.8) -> 396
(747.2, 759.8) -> 334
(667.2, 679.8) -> 360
